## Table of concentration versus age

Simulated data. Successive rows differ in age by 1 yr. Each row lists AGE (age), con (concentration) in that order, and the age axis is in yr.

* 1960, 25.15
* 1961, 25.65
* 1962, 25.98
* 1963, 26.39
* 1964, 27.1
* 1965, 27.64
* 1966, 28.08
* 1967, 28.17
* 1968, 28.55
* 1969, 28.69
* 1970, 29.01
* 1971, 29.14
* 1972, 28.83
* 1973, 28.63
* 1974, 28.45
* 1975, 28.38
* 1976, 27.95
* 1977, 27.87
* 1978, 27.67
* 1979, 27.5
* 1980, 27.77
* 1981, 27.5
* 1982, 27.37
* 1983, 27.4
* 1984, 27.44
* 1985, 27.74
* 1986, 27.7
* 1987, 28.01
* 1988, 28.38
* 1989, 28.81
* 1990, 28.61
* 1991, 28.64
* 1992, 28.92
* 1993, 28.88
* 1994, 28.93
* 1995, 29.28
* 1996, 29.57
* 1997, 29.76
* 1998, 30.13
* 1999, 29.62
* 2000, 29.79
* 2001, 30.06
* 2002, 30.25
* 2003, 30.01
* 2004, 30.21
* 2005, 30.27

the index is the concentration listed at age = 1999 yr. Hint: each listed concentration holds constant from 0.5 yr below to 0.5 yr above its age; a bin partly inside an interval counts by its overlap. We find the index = 29.62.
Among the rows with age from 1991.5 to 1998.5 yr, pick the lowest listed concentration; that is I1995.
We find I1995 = 28.88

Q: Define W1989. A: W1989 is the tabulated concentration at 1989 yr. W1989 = 28.81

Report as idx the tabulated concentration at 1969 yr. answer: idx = 28.69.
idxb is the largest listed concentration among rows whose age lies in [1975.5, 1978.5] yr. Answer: 27.95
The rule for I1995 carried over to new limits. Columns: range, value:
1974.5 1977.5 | 27.87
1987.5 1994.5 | 28.38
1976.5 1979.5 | 27.5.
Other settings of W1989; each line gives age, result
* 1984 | 27.44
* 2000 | 29.79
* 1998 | 30.13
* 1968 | 28.55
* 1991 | 28.64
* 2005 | 30.27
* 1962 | 25.98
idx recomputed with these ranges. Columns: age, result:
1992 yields 28.92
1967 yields 28.17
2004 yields 30.21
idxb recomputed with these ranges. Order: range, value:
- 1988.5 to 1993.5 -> 28.92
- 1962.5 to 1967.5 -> 28.17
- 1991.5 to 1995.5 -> 29.28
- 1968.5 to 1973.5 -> 29.14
